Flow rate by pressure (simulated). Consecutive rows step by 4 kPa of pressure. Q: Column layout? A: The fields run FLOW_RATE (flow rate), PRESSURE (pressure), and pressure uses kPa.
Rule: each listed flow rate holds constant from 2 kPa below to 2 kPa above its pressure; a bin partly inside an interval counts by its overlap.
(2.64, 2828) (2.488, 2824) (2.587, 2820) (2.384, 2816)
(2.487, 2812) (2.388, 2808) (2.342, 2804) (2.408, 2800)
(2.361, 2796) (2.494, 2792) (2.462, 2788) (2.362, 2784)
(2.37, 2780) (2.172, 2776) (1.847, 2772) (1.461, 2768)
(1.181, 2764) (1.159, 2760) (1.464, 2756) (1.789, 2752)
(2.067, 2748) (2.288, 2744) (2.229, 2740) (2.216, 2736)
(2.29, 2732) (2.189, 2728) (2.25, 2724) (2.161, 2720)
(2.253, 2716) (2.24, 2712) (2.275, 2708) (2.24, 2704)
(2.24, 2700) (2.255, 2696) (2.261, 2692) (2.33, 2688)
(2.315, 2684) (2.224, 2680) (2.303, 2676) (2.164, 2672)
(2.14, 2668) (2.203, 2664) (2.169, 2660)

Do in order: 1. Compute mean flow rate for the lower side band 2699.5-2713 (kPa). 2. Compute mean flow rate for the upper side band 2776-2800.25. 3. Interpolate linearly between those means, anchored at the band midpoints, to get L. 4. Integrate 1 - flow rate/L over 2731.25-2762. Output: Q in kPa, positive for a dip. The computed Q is 5.2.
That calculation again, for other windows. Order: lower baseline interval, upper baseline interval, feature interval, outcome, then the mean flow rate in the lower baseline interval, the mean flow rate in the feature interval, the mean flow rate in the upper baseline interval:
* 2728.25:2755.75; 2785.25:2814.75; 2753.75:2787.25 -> 7.26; 2.11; 1.78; 2.42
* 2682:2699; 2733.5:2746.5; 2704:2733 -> 0.32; 2.29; 2.24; 2.24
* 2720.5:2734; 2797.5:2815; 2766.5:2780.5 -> 2.39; 2.23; 1.94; 2.4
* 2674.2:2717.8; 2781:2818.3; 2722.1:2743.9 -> 0.74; 2.27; 2.24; 2.41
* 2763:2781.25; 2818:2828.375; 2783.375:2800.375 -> -2.59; 1.82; 2.42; 2.56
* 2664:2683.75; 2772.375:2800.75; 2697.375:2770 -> 8.87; 2.22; 2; 2.34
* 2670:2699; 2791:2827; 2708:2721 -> 0.42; 2.26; 2.23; 2.44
